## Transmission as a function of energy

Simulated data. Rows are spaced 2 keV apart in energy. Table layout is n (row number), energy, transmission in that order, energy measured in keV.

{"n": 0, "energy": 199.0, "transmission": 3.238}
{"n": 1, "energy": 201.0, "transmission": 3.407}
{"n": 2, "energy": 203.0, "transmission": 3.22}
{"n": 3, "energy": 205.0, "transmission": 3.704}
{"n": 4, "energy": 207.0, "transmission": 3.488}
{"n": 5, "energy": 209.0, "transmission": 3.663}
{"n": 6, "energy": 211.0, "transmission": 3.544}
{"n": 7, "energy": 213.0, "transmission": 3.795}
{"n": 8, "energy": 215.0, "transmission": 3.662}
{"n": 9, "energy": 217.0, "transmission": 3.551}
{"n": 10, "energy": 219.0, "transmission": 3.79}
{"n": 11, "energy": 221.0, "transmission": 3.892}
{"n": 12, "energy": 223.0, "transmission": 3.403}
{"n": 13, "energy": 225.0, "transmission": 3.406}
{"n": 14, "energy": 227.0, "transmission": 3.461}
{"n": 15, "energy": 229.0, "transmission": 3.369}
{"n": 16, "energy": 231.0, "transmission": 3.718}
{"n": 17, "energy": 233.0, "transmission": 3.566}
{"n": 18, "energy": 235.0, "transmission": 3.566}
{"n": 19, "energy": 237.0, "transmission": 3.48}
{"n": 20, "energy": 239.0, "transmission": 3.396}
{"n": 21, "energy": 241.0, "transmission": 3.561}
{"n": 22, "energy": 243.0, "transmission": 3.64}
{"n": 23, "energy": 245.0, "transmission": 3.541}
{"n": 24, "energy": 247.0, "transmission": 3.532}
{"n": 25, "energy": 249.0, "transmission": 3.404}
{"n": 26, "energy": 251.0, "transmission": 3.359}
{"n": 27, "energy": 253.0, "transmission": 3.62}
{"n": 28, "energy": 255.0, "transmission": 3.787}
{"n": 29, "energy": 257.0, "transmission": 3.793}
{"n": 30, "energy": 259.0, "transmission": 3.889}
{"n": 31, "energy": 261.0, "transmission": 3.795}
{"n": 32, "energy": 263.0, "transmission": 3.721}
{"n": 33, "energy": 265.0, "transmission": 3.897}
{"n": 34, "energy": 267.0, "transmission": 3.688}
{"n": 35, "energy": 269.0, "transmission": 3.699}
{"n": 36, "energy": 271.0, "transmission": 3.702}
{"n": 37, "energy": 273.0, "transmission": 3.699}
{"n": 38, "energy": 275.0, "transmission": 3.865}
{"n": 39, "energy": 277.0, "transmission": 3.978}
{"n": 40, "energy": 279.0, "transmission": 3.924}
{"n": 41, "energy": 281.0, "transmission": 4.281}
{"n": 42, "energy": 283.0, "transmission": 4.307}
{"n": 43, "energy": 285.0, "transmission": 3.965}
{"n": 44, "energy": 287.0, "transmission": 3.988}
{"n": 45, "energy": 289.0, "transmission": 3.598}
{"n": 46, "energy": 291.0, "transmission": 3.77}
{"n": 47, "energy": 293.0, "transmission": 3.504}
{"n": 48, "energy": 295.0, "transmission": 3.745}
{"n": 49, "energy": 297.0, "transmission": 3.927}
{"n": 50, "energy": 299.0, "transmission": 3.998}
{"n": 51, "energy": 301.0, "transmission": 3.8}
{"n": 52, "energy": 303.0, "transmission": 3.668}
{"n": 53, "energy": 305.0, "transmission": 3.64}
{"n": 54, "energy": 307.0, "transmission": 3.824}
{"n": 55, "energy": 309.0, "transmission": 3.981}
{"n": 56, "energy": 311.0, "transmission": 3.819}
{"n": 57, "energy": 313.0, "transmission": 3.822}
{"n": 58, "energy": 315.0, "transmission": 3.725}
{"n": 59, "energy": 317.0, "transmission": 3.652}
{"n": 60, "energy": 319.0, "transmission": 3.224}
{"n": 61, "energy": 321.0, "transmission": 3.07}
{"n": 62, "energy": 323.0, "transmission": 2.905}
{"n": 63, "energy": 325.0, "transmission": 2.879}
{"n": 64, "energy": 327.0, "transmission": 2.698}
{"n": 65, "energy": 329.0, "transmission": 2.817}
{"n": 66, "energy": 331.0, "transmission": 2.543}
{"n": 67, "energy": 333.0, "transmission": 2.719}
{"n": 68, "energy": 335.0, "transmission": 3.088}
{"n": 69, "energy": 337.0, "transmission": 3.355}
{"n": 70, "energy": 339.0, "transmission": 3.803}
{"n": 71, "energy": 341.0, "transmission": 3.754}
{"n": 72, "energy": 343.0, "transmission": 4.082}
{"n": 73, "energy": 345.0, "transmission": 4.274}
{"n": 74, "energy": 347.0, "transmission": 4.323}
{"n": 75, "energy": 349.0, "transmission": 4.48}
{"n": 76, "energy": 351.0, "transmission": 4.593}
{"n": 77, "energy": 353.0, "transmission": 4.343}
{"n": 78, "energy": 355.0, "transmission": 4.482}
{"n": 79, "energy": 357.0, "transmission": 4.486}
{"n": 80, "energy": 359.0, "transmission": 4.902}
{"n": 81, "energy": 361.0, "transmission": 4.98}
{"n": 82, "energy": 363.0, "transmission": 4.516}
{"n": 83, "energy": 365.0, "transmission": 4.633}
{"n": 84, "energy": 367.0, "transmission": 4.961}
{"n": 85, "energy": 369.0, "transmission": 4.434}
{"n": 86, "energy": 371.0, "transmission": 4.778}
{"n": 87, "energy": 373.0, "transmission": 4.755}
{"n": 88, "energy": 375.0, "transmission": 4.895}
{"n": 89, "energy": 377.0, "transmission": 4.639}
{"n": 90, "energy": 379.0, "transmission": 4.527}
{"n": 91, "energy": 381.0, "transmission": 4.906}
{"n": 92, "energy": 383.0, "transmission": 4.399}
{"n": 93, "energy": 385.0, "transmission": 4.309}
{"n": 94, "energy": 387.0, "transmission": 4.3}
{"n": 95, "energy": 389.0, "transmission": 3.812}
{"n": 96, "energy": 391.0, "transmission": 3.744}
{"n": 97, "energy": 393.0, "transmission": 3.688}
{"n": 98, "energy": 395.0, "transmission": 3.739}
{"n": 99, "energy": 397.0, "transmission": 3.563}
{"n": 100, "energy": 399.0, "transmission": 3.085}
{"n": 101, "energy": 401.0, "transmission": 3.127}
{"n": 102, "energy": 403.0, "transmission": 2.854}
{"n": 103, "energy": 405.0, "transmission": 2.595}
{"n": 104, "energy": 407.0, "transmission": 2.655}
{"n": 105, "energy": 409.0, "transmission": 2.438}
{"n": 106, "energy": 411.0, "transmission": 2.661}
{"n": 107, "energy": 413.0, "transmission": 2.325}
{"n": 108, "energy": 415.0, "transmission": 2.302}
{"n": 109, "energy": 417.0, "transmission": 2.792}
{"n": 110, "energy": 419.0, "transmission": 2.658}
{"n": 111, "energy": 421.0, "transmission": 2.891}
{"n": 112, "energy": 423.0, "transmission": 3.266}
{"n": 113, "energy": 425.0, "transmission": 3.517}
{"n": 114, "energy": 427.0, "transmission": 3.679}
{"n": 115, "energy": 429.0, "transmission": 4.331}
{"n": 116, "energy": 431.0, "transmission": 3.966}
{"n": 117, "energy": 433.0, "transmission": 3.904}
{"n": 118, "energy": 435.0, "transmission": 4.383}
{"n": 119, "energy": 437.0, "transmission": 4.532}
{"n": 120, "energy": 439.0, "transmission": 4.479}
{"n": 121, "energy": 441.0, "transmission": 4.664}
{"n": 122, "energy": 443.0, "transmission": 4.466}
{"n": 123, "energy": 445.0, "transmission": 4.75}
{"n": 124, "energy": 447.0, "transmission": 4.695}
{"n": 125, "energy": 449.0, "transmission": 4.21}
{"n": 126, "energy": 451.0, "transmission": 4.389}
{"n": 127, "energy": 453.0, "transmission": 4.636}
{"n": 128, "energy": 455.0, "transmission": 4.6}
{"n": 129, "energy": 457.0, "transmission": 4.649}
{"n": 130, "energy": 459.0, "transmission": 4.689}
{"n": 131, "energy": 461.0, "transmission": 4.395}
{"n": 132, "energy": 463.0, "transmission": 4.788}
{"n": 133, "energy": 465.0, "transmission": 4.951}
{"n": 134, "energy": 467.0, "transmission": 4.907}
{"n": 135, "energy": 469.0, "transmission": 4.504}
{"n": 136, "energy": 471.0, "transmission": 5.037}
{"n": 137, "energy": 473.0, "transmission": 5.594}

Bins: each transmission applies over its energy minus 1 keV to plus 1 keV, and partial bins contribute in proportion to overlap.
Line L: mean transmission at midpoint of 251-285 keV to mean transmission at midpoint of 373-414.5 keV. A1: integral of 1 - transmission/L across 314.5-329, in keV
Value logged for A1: 2.4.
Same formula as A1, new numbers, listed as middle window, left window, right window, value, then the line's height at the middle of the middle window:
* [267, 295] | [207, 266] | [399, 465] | -1.61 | 3.65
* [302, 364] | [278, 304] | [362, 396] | 5.80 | 4.14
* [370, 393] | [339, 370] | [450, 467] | 0.42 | 4.51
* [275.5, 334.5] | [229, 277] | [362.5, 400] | 4.90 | 3.91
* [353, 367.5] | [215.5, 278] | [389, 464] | -3.83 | 3.7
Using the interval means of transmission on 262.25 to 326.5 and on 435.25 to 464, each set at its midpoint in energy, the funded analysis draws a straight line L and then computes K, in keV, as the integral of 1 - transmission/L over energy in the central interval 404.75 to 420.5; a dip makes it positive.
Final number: 6.5 keV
